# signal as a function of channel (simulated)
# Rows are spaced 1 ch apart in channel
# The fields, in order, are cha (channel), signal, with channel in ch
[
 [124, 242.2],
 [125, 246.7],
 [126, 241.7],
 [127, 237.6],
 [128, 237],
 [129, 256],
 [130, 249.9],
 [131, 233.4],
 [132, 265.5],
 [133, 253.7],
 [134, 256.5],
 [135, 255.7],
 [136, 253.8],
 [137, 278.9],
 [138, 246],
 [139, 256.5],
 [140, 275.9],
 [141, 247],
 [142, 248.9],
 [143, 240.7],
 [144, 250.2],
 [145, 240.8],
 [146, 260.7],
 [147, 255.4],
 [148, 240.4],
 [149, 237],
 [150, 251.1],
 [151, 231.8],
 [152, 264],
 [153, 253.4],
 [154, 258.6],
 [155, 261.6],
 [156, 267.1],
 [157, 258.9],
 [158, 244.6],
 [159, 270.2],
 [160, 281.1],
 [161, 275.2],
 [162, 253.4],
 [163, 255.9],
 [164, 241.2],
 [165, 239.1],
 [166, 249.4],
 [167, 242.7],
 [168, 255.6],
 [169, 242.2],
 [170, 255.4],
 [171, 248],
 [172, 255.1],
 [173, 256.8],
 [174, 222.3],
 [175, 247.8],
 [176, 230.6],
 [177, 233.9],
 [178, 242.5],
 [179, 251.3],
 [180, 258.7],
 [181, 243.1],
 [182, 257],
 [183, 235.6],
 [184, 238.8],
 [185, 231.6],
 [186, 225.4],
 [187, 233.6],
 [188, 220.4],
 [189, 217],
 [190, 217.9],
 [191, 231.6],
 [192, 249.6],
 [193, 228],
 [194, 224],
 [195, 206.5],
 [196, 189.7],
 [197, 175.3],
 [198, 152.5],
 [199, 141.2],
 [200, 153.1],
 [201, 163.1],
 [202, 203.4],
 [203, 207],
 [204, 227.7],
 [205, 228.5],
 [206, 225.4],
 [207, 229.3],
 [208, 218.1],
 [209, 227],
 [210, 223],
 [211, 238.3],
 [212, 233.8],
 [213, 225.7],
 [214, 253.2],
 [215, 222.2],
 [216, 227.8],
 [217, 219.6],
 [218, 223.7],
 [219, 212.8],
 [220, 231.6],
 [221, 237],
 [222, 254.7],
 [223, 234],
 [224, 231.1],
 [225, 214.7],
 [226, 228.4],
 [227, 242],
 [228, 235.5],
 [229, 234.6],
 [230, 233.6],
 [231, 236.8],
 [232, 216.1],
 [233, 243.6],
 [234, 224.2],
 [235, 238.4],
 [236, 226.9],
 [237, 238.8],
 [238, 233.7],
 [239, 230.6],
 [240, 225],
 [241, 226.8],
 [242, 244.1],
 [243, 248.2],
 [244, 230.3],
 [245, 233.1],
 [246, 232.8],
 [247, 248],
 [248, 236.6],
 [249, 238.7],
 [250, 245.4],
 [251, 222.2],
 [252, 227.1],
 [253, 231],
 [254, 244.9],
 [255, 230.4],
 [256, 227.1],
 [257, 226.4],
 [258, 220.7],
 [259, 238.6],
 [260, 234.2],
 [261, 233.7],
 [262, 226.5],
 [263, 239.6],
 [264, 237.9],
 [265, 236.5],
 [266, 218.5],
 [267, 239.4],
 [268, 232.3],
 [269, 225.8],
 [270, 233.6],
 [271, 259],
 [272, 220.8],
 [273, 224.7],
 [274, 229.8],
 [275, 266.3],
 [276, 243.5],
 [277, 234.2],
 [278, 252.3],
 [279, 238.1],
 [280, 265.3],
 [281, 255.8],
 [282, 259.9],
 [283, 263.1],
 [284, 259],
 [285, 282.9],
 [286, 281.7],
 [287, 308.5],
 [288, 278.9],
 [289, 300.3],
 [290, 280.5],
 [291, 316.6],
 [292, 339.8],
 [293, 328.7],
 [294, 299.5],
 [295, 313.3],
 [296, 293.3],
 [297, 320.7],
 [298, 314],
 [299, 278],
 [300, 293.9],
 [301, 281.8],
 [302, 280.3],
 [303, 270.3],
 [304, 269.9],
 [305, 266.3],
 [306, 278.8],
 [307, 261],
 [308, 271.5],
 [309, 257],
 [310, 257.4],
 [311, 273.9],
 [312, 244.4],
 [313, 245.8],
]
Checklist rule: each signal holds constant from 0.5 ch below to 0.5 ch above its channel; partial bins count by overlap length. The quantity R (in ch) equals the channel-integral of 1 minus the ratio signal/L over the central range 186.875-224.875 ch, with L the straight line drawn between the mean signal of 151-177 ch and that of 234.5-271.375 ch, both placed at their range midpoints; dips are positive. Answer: 4.2 ch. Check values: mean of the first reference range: 252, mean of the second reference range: 234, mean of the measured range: 217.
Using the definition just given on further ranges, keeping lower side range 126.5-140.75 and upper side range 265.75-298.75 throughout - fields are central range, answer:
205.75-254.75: 5.9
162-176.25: 0.6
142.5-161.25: 0.1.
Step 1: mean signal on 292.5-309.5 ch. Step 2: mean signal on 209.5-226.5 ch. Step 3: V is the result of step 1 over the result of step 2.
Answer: 1.25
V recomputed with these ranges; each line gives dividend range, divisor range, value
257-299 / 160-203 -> 1.14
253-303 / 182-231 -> 1.18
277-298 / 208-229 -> 1.24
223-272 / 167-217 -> 1.04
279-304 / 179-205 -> 1.35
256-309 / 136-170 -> 1.04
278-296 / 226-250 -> 1.22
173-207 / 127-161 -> 0.86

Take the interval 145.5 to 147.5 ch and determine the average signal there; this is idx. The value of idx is 258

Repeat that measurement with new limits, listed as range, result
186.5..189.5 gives 224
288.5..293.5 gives 313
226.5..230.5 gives 236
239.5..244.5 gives 235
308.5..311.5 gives 263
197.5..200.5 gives 149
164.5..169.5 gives 246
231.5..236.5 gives 230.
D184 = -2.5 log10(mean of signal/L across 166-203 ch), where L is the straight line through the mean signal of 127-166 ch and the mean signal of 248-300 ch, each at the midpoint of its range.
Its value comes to 0.14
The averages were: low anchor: 254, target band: 225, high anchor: 257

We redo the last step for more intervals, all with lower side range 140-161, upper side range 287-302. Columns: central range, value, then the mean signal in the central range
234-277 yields 0.23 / 234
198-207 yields 0.37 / 193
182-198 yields 0.21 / 221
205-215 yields 0.19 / 230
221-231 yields 0.19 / 235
